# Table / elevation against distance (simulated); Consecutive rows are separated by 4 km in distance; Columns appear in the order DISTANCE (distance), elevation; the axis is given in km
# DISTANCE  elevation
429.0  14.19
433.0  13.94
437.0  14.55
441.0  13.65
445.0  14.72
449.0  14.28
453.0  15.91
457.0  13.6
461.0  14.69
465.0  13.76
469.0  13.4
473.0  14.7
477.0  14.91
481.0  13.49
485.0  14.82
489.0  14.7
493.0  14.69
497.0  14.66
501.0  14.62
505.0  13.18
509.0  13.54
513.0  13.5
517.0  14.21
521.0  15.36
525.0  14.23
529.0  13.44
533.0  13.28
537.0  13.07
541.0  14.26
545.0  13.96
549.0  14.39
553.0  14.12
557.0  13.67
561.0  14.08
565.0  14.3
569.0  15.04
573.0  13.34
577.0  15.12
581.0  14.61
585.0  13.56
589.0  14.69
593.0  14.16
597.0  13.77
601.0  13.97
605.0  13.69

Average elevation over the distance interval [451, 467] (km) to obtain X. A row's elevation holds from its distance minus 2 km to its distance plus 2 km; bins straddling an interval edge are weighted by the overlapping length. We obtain 14.5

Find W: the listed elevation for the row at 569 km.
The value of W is 15.04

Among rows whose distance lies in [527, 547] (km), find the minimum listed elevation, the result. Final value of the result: 13.07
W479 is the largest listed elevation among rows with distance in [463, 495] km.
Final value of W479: 14.91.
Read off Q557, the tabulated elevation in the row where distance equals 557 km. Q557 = 13.67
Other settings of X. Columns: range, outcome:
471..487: 14.5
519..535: 14.1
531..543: 13.5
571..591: 14.3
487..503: 14.7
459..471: 14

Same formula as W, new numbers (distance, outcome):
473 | 14.7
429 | 14.19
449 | 14.28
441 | 13.65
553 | 14.12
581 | 14.61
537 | 13.07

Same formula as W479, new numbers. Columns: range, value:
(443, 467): 15.91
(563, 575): 15.04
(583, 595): 14.69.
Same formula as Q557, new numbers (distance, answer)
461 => 14.69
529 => 13.44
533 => 13.28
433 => 13.94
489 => 14.7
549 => 14.39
